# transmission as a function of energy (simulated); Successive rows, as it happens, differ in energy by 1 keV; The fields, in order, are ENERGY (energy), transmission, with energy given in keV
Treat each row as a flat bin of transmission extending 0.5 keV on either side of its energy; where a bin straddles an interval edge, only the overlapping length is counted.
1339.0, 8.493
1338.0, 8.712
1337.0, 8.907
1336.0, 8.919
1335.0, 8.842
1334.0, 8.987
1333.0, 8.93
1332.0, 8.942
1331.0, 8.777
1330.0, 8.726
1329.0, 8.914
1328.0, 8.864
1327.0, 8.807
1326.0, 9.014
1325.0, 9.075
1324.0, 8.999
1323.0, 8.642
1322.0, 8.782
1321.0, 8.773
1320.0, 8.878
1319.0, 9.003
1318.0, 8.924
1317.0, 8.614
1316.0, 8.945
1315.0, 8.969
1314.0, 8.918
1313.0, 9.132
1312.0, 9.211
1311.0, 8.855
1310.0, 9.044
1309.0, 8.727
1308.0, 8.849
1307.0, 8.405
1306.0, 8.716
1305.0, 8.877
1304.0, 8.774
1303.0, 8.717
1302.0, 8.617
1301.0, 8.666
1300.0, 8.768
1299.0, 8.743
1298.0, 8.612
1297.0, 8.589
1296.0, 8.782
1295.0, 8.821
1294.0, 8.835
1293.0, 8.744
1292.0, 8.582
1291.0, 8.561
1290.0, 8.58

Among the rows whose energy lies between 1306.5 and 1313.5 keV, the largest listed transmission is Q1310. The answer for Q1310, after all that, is 9.211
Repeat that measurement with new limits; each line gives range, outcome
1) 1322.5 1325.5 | 9.075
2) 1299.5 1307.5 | 8.877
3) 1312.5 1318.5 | 9.132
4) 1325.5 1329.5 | 9.014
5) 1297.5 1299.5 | 8.743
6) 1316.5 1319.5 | 9.003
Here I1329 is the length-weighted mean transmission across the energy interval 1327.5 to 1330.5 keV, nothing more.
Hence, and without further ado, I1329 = 8.83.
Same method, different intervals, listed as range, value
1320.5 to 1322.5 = 8.78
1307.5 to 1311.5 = 8.87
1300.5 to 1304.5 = 8.69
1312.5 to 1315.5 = 9.01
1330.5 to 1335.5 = 8.9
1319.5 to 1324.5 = 8.81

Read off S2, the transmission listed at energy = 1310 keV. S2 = 9.044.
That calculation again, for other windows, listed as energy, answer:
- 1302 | 8.617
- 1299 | 8.743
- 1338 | 8.712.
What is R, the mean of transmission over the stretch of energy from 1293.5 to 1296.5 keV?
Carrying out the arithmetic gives 8.81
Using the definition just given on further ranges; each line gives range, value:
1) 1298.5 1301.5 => 8.73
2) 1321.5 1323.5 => 8.71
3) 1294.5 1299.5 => 8.71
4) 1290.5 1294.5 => 8.68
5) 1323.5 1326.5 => 9.03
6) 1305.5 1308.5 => 8.66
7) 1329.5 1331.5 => 8.75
